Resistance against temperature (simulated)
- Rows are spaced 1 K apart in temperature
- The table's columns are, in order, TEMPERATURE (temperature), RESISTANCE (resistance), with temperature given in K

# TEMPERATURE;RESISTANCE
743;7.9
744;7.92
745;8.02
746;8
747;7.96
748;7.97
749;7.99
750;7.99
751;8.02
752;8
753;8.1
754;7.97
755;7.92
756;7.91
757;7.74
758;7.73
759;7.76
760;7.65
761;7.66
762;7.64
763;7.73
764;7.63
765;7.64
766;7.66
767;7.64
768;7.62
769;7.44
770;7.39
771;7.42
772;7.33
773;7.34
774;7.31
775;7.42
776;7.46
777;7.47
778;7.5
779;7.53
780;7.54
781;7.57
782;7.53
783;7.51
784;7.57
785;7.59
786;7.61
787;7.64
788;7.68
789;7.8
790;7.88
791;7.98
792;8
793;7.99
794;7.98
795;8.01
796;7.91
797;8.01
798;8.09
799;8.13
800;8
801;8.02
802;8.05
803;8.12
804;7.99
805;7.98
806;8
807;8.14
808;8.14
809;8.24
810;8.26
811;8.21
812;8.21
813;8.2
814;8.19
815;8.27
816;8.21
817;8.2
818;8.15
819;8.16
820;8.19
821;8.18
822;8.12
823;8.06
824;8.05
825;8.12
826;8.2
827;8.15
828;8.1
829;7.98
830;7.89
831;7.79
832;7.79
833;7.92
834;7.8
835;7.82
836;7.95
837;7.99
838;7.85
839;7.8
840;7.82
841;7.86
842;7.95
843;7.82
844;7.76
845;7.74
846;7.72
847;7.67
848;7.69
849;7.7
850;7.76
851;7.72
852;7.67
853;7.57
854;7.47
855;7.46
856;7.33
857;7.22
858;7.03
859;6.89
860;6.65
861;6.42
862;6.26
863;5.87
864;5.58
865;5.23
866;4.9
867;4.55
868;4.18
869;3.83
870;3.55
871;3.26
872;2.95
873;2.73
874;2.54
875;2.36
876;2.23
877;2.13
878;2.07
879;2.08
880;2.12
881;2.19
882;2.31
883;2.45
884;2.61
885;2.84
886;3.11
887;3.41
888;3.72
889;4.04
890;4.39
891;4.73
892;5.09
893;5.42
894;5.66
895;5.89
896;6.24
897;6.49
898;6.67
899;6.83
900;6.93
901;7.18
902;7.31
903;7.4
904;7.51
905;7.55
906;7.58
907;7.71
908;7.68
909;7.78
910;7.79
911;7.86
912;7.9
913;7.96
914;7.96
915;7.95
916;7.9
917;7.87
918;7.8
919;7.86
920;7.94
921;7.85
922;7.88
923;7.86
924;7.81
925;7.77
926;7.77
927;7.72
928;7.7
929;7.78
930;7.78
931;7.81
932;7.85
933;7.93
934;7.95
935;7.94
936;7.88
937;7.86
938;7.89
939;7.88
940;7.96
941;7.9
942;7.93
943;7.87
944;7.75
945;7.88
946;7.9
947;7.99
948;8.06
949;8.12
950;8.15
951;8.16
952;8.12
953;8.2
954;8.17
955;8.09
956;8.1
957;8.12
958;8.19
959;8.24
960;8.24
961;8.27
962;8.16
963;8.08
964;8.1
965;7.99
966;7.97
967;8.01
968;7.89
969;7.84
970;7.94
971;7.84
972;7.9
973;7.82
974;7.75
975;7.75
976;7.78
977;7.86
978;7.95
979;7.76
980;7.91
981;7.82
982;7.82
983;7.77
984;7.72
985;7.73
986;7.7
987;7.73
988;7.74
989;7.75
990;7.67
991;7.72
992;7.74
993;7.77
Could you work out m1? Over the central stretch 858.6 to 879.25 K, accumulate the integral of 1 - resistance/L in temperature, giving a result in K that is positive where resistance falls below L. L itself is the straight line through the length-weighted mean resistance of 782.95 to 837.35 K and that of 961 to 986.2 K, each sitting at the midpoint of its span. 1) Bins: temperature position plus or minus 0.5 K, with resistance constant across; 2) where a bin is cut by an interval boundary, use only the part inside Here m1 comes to 10.0 K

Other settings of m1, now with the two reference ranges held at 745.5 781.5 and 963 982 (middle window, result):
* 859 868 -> 2.4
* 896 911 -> 1.0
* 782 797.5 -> -0.2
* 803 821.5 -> -1.0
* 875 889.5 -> 9.6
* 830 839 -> -0.1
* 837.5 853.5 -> 0.0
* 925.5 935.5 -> 0.0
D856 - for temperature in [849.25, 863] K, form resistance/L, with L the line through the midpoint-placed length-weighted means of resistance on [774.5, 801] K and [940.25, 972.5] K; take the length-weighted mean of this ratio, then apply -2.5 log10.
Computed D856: 0.104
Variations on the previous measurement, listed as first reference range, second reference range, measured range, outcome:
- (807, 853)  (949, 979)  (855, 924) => 0.39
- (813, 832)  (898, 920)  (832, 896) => 0.39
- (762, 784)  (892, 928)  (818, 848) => -0.07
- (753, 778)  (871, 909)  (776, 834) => -0.19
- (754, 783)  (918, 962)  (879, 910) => 0.42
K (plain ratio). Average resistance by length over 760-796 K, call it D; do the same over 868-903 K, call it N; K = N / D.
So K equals 0.54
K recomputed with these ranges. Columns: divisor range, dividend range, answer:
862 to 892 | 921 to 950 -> 2.28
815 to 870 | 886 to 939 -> 0.97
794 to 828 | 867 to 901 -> 0.48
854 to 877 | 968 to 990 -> 1.58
